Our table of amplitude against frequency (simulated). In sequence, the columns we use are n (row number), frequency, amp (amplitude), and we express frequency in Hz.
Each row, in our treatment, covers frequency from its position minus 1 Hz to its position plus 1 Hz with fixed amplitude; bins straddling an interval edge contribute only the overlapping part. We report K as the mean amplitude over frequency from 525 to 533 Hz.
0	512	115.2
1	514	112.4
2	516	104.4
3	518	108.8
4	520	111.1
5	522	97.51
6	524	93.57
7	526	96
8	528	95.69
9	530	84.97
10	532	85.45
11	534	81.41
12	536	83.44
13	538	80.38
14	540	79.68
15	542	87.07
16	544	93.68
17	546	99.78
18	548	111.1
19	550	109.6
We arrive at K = 90.5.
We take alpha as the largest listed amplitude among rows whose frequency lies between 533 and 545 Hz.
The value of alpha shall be 93.68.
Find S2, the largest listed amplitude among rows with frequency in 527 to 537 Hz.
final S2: 95.69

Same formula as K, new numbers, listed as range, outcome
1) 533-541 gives 81.2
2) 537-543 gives 82.4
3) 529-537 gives 83.8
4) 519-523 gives 104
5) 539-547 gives 90.1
